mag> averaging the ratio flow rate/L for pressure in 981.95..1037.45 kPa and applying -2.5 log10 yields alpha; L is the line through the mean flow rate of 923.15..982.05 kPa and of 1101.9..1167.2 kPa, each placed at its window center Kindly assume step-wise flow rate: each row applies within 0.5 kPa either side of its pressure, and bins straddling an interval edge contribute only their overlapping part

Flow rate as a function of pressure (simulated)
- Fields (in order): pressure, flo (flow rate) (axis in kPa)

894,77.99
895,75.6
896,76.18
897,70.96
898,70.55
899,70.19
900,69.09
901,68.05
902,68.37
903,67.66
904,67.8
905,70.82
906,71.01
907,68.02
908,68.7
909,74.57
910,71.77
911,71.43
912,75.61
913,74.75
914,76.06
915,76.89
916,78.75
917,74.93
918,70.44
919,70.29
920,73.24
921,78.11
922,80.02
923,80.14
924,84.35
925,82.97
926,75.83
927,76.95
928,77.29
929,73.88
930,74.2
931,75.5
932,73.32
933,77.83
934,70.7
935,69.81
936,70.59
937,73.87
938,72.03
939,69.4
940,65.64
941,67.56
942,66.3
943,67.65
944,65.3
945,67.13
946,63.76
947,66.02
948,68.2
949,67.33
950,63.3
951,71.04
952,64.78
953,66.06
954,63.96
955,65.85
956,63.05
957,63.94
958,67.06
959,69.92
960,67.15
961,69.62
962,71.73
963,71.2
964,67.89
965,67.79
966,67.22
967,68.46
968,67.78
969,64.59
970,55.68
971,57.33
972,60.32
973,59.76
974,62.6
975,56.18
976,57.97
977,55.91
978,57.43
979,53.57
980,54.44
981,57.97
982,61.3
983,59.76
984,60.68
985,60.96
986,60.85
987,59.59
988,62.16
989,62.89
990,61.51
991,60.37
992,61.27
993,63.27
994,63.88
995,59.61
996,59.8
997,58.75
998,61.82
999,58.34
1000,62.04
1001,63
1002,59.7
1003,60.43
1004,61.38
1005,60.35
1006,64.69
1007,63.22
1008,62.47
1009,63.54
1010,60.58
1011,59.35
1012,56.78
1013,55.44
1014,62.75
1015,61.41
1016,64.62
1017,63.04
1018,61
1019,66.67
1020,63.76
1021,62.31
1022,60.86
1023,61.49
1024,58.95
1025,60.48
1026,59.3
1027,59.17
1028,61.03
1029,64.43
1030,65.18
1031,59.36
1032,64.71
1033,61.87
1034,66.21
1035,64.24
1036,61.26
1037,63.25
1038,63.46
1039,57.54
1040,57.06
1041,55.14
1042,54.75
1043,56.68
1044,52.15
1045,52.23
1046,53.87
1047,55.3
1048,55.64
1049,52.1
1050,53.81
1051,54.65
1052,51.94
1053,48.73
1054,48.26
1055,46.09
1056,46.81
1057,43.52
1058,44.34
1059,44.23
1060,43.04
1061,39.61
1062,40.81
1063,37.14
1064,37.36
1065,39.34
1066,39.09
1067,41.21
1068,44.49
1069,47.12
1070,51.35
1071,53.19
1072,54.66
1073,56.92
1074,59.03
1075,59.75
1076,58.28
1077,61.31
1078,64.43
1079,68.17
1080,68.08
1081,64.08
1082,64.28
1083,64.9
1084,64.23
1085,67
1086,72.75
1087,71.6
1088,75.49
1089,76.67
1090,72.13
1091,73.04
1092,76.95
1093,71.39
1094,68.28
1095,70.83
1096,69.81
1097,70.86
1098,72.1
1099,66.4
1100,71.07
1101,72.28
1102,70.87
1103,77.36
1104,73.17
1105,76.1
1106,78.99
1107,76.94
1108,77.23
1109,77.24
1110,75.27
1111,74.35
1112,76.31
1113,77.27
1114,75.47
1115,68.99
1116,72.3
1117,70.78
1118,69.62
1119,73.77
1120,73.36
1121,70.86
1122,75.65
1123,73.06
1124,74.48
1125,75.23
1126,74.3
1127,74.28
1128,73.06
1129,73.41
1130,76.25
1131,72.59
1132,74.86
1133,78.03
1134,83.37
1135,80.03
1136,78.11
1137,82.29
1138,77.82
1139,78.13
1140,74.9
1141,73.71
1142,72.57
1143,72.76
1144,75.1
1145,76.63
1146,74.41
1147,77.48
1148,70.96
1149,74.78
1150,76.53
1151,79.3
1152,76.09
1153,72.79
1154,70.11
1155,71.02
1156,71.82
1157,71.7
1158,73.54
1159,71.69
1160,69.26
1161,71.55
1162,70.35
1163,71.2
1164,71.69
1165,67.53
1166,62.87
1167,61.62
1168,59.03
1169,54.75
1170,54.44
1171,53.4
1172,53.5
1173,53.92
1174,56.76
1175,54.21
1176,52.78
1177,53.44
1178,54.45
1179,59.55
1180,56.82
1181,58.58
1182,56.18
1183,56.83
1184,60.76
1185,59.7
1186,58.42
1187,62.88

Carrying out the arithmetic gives 0.129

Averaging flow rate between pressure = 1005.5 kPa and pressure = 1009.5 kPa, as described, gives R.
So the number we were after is 63.5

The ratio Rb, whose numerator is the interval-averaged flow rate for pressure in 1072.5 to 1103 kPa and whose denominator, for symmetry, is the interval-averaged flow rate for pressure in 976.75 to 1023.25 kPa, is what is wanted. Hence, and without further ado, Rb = 1.1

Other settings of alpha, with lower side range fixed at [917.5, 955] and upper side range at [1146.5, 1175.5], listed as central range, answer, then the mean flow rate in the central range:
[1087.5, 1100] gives -0.06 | 72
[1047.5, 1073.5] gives 0.42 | 46.7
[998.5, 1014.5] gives 0.15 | 60.9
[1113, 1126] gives -0.08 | 73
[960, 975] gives 0.09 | 64.9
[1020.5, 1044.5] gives 0.15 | 60.5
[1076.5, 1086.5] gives 0.04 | 65.9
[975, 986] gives 0.21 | 58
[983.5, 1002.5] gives 0.15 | 61.1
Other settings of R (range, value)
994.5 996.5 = 59.7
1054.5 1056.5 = 46.5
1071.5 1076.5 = 57.7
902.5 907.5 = 69.1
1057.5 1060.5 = 43.9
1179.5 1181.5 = 57.7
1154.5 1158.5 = 72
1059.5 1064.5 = 39.6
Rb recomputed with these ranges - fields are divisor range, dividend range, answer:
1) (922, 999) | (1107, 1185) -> 1.06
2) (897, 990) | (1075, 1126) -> 1.05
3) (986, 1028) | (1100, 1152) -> 1.23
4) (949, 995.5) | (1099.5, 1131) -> 1.18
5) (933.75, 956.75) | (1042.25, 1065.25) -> 0.71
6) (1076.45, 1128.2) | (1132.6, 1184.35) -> 0.94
